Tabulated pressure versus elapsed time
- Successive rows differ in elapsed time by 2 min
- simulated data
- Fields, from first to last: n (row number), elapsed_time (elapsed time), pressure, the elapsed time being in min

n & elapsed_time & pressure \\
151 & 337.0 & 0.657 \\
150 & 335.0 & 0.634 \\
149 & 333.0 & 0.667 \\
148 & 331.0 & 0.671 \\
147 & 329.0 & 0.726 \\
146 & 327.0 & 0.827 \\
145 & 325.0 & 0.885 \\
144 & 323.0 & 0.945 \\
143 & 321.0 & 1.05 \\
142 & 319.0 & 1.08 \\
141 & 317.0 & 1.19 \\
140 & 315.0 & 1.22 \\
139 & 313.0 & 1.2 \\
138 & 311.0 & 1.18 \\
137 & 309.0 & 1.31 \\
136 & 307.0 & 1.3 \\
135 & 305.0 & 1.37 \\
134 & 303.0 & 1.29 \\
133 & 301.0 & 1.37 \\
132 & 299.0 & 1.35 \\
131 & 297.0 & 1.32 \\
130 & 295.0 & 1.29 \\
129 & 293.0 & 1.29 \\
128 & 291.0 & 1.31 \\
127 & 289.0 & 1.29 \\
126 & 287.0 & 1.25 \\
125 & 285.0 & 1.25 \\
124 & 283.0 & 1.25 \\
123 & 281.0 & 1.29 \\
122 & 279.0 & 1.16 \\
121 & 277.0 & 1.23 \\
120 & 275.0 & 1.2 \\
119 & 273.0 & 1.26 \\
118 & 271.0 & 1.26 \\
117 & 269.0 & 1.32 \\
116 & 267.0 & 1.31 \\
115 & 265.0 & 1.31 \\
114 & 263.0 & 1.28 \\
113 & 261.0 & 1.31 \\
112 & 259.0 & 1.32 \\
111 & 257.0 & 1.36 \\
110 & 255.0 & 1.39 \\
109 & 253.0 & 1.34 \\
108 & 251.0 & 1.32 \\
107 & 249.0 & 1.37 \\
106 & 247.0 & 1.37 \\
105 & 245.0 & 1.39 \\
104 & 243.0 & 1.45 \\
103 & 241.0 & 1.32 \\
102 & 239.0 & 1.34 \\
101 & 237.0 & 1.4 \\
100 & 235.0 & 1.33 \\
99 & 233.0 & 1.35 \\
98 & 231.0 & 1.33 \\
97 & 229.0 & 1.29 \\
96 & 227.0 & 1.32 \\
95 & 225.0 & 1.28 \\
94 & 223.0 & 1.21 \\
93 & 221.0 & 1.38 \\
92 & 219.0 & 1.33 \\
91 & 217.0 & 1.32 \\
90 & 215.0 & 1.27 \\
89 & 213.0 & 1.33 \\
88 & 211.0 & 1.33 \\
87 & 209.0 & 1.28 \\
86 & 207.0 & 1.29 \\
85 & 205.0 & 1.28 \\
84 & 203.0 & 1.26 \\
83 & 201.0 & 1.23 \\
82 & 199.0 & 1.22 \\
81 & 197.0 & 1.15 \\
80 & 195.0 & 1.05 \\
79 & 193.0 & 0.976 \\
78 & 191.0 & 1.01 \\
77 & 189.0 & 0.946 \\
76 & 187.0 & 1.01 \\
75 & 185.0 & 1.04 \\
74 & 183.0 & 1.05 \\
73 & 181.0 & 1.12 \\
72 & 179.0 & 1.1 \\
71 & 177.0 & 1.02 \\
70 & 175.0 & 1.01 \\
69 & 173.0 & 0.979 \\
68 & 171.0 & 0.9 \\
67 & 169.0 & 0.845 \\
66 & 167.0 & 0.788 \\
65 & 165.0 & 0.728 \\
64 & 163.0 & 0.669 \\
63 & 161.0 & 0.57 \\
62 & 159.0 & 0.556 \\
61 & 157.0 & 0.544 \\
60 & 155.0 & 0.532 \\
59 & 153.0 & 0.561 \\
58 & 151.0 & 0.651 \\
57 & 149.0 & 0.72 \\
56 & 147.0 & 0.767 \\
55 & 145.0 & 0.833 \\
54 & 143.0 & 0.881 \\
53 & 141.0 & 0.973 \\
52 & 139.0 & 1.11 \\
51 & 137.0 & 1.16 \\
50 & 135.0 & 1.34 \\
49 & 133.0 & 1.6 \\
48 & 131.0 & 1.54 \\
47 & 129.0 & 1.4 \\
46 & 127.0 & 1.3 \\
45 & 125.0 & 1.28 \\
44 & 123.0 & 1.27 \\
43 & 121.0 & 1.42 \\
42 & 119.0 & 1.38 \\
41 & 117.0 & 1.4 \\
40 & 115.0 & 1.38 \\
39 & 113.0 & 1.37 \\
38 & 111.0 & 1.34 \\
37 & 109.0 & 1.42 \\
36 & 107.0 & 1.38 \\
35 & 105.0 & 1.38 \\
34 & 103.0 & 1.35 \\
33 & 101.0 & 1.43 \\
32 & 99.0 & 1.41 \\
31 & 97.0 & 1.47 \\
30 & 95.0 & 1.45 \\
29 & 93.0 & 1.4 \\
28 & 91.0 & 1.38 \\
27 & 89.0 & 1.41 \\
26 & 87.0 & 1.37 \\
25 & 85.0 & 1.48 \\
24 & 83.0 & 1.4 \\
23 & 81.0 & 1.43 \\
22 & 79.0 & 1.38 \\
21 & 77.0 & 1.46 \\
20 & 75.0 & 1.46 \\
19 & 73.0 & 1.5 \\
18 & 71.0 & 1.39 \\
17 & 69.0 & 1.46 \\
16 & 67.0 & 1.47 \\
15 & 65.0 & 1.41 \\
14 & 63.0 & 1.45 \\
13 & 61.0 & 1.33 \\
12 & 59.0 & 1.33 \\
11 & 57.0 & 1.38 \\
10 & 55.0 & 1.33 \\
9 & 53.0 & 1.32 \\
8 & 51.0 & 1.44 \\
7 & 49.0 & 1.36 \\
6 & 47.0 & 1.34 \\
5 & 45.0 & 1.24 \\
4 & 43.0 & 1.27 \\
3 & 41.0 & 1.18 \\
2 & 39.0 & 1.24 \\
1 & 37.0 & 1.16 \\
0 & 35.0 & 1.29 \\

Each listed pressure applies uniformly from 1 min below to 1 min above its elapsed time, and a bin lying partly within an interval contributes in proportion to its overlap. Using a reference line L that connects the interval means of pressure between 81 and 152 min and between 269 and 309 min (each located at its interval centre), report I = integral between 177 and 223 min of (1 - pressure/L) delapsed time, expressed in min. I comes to 3.77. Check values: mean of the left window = 1.28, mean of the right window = 1.28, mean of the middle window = 1.18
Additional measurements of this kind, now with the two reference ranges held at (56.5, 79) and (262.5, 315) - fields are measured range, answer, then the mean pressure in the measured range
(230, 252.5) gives -0.9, 1.36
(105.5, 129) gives 0.5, 1.36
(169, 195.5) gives 6.6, 1.01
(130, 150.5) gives 4.4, 1.08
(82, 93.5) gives 0.0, 1.41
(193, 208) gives 1.6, 1.2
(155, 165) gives 5.6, 0.594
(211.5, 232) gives 0.2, 1.31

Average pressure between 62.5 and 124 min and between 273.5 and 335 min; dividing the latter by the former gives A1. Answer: 0.8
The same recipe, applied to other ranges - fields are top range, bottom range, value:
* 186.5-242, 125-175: 1.35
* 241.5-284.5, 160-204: 1.33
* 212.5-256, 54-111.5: 0.95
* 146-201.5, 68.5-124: 0.63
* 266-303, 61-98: 0.89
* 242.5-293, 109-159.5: 1.18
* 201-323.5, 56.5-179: 1.08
